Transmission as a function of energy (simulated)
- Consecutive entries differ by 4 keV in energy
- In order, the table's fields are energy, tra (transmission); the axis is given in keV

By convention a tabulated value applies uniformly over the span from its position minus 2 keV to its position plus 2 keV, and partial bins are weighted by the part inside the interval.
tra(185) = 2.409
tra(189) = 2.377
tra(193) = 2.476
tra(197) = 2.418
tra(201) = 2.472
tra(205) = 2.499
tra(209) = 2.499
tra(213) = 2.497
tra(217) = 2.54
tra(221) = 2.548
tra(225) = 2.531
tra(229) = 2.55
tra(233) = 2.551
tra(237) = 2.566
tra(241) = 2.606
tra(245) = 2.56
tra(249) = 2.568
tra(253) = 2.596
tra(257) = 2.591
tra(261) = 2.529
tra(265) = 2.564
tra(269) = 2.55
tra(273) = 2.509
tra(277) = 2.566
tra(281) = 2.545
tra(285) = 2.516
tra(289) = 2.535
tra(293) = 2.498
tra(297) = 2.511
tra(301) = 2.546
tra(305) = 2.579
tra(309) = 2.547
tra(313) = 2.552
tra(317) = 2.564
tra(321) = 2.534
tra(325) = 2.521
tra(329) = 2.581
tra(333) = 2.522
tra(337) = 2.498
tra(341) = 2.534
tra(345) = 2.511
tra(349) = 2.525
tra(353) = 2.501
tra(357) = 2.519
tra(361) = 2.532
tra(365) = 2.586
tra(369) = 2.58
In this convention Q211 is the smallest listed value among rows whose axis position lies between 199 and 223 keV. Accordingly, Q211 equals 2.472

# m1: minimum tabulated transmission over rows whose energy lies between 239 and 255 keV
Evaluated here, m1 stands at 2.56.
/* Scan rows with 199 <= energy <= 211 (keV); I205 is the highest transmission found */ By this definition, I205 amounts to 2.499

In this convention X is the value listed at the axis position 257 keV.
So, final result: 2.591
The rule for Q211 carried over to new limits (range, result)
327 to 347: 2.498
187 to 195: 2.377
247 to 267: 2.529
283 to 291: 2.516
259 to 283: 2.509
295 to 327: 2.511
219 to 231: 2.531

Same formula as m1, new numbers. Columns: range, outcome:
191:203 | 2.418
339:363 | 2.501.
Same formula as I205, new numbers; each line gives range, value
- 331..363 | 2.534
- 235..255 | 2.606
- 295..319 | 2.579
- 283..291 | 2.535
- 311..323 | 2.564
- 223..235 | 2.551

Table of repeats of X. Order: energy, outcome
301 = 2.546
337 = 2.498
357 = 2.519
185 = 2.409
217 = 2.54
